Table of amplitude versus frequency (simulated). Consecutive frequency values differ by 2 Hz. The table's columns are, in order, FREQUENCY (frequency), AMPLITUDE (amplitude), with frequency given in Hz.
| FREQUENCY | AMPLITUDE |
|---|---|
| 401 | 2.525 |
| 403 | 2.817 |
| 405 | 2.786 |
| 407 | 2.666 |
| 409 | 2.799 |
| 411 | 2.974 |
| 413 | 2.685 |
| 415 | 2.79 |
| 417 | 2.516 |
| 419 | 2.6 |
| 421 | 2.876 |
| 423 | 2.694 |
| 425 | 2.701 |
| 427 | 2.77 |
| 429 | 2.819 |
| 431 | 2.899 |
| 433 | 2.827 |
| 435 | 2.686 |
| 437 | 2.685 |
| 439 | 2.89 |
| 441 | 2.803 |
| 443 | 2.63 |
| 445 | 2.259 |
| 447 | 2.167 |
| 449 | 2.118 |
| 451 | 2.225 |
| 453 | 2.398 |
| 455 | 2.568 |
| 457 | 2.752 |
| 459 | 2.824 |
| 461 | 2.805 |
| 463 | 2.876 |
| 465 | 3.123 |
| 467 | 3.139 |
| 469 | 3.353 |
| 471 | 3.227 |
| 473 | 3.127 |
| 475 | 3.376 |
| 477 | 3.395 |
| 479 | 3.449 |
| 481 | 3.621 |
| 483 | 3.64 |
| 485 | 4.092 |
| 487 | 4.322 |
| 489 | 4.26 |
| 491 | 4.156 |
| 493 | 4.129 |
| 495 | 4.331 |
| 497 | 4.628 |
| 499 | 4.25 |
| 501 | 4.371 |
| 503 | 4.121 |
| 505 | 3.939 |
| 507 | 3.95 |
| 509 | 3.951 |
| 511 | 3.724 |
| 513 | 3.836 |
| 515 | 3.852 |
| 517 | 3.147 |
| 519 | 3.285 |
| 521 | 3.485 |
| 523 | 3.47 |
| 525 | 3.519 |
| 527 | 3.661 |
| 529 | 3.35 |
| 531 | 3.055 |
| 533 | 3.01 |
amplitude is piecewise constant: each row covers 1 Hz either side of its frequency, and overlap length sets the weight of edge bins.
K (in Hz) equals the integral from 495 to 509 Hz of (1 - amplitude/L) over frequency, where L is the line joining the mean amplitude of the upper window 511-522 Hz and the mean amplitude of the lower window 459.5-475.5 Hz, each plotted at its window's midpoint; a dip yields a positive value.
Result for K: -3.24 Hz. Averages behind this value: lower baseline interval 3.11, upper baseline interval 3.54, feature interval 4.2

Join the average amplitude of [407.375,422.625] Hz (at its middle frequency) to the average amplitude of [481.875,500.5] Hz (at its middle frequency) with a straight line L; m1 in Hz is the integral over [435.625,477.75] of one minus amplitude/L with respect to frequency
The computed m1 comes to 9.0 Hz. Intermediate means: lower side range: 2.74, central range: 2.79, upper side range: 4.2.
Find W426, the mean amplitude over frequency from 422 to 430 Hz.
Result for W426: 2.75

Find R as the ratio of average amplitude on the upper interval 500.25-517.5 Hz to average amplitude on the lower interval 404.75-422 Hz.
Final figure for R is 1.4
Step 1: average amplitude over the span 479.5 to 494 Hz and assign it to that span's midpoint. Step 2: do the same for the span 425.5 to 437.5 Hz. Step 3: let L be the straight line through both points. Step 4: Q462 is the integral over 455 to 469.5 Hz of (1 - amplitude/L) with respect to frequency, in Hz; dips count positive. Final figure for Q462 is 2.2 Hz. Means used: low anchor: 2.78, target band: 2.94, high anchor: 4.01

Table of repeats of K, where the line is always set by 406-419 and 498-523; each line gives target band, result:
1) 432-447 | 1.86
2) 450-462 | 2.30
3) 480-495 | -2.07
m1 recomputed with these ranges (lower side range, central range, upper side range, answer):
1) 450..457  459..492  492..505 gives -1.3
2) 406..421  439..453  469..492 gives 3.4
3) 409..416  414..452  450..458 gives 0.4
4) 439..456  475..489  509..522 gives -3.5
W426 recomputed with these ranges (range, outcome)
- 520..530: 3.5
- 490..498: 4.31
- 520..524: 3.48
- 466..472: 3.24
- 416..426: 2.68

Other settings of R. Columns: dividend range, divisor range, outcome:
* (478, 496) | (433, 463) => 1.55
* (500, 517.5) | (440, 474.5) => 1.42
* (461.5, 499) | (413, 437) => 1.35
